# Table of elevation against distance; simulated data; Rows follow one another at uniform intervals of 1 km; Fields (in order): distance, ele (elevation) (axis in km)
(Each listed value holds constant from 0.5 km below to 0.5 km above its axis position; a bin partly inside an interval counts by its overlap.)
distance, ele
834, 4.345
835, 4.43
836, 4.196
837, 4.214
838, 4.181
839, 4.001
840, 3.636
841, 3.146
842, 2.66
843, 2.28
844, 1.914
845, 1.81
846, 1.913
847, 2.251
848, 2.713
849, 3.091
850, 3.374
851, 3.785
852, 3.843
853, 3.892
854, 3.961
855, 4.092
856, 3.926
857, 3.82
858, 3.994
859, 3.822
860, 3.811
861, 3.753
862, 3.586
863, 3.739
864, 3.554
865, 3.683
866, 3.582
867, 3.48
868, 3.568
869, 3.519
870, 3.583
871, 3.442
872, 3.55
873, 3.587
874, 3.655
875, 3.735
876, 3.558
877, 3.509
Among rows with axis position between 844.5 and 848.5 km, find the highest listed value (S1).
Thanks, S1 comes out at 2.713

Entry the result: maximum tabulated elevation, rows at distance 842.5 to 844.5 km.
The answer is 2.28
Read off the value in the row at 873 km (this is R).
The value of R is 3.587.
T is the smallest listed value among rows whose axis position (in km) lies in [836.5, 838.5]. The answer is 4.181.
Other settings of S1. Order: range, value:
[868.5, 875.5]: 3.735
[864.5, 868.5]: 3.683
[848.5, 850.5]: 3.374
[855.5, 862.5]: 3.994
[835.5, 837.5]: 4.214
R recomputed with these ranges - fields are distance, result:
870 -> 3.583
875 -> 3.735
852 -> 3.843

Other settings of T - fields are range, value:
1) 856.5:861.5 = 3.753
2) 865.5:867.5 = 3.48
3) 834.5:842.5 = 2.66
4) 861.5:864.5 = 3.554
